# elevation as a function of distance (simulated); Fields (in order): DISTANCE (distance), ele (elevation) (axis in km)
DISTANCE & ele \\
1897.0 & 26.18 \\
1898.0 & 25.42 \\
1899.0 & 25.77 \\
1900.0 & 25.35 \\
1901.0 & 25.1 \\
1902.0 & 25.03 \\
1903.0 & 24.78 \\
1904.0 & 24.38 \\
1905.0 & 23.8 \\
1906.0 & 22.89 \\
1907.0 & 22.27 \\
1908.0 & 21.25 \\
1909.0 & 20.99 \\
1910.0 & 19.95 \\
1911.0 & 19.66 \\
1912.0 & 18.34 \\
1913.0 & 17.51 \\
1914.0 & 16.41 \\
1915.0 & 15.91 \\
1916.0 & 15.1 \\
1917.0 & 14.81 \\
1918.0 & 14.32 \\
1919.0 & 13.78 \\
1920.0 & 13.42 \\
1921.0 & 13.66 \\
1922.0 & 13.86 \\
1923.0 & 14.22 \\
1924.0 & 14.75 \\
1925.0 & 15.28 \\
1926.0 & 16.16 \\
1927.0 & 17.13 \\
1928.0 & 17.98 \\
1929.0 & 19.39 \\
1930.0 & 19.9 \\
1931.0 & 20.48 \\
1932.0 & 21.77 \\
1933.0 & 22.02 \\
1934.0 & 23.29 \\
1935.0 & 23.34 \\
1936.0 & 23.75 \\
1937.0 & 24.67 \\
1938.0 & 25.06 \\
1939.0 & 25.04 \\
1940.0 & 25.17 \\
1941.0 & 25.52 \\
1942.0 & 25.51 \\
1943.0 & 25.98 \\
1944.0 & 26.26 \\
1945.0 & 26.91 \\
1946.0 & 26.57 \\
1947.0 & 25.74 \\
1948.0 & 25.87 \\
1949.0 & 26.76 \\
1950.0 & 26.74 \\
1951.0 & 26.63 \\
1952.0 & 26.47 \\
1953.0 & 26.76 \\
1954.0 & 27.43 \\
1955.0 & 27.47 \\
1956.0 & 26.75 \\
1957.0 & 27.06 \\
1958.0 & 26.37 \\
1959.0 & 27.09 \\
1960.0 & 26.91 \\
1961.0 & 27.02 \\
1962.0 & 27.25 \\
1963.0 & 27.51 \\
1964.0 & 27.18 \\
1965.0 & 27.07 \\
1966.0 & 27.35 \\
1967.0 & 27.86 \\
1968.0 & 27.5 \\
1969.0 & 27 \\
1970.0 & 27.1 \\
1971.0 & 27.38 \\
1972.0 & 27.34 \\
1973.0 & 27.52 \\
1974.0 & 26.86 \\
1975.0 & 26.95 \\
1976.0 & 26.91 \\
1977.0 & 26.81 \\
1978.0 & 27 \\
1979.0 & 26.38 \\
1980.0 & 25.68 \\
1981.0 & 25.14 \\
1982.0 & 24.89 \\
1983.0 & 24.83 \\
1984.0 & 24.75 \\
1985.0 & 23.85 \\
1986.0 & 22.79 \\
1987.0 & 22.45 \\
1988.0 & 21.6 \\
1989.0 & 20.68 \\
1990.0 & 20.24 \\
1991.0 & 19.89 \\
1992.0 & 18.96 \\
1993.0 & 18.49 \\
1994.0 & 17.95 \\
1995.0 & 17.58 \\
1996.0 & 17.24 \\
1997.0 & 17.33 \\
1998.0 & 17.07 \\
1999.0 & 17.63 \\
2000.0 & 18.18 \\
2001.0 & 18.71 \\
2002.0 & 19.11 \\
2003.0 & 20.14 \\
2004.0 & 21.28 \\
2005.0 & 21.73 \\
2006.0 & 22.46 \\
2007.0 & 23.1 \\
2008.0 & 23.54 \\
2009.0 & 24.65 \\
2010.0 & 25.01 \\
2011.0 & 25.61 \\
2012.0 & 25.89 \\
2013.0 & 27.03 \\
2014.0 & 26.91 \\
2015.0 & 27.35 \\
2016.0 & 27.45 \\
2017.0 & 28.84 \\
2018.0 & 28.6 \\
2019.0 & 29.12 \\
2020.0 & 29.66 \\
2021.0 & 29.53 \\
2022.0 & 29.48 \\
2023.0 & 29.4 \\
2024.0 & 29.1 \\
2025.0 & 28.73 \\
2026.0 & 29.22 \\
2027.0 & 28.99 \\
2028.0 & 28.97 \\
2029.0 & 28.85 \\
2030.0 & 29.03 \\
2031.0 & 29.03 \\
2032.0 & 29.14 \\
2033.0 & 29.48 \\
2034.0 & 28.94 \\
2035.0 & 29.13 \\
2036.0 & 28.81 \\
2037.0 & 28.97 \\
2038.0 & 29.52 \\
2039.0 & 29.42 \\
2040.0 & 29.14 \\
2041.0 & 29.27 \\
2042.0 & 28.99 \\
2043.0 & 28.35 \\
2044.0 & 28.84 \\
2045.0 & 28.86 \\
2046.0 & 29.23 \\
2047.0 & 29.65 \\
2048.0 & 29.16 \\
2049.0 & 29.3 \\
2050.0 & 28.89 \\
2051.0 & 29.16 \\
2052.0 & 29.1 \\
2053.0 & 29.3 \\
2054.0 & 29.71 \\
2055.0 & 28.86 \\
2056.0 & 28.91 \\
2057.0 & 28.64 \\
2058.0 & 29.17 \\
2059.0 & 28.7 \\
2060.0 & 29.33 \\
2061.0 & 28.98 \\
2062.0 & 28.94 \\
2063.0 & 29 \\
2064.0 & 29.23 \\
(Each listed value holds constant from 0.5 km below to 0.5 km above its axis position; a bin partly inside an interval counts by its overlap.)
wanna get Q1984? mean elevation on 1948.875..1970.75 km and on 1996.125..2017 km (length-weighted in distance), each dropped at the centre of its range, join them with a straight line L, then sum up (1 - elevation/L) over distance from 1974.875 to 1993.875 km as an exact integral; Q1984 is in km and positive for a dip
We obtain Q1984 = 1.03 km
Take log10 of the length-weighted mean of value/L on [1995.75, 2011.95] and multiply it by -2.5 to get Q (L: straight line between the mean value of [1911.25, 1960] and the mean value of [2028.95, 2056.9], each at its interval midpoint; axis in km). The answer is 0.25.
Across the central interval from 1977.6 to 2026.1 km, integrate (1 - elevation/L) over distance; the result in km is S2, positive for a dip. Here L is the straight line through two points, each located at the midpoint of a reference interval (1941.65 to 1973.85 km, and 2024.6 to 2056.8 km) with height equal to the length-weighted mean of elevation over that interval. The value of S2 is 7.6 km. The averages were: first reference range 26.9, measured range 23.7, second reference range 29.1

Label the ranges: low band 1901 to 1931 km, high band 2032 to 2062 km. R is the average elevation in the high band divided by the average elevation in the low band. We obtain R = 1.6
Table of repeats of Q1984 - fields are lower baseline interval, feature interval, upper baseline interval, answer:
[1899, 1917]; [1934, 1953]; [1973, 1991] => -2.4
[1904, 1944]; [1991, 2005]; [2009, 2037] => 4.1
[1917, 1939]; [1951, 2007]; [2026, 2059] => -2.5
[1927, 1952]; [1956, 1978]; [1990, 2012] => -4.6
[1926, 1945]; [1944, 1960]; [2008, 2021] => -2.0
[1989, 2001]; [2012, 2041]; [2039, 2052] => -4.5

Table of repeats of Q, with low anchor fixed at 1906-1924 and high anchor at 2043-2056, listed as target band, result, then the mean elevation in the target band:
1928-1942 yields -0.22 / 22.9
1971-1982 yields -0.18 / 26.6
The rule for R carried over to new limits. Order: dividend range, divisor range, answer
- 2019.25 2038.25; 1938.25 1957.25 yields 1.11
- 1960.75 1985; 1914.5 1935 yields 1.57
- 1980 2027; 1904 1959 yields 1.09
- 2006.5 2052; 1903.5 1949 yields 1.38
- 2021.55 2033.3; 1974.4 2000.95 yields 1.33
